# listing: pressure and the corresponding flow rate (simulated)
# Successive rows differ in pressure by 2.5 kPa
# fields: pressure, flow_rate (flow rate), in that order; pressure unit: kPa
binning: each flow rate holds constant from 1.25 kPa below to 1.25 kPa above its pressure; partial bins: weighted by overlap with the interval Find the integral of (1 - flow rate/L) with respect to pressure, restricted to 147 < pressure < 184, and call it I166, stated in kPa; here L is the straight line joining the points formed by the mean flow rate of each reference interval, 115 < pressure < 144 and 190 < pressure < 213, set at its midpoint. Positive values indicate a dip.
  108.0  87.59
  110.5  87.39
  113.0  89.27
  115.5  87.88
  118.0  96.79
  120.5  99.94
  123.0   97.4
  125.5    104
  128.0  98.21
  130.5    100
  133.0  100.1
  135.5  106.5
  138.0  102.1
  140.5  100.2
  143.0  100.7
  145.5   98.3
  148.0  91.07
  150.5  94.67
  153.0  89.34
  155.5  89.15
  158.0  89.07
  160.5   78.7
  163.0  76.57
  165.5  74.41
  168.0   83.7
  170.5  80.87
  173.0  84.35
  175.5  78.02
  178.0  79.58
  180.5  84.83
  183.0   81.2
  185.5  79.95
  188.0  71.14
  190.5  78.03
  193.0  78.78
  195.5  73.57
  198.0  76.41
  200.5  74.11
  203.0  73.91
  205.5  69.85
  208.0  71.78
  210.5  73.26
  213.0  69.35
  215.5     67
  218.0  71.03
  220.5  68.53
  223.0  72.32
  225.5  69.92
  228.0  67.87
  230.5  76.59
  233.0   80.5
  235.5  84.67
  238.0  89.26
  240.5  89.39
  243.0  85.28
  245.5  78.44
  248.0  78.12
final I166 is 1.4 kPa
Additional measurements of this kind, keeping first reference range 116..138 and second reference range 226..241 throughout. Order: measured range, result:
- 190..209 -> 2.7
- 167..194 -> 3.0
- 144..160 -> 0.7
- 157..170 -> 1.8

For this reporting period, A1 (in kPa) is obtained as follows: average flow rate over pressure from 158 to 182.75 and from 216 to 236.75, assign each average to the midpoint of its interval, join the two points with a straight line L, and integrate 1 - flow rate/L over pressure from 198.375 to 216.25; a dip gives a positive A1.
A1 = 1.02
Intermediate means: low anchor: 80.6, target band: 71.7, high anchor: 73.7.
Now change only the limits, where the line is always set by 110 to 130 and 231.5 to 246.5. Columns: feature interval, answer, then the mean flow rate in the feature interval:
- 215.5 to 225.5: 1.9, 70.1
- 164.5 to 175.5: 1.2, 80.7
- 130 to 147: -1.3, 101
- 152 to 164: 1.0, 84.6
